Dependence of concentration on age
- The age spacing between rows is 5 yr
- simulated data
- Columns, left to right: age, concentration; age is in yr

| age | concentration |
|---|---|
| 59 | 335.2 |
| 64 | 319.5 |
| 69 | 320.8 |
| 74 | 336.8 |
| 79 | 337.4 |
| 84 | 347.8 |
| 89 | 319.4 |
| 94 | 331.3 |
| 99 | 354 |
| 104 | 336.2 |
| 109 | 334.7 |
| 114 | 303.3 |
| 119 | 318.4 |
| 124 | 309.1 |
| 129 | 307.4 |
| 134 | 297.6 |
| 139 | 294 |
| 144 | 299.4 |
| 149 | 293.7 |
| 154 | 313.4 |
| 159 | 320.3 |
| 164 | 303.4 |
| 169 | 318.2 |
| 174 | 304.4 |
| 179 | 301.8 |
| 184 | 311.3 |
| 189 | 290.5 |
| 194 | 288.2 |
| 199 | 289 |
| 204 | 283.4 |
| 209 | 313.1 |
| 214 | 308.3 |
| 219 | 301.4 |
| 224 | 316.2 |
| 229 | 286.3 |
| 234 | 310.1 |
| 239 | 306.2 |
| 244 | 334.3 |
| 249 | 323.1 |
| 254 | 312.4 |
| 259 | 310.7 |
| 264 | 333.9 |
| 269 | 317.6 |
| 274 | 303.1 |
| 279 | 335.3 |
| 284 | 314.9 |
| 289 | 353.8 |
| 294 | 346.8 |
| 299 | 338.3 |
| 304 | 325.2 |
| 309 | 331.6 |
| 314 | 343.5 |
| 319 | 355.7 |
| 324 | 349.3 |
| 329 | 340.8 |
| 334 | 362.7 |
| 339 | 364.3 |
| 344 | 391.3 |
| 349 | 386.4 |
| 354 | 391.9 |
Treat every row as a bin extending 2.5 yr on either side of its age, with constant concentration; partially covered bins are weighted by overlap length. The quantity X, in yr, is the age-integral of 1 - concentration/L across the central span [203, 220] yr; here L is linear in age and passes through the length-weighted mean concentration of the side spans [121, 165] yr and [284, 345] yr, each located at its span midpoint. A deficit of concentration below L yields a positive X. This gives 1.0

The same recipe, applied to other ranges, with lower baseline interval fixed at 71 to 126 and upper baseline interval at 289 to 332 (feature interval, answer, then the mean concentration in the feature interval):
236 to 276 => 2.53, 318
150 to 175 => 1.68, 311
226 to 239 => 1.44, 300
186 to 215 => 3.53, 295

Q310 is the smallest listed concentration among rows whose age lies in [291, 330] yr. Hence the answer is 325.2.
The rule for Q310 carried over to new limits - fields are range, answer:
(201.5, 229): 283.4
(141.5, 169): 293.7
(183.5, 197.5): 288.2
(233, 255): 306.2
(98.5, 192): 290.5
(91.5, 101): 331.3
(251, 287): 303.1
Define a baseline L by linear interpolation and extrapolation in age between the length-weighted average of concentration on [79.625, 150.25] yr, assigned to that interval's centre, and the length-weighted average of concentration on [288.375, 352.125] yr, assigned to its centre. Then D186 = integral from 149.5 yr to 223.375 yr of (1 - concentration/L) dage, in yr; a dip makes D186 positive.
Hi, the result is 6.08 yr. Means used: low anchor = 319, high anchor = 353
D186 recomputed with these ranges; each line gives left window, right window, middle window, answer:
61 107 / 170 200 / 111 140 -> 1.22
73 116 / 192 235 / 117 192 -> 2.59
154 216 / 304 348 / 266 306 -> 1.21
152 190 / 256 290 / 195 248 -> 1.80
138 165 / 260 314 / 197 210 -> 0.87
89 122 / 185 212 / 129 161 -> 1.09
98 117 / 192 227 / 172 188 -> 0.21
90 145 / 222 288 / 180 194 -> 0.81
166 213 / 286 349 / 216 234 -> 0.67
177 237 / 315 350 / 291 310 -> 0.56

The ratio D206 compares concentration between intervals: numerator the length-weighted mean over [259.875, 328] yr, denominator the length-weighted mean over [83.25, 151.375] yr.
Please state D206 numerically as 1.05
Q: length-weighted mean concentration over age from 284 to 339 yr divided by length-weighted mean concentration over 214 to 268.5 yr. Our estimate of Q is 1.10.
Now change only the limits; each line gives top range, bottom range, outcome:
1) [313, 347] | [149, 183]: 1.16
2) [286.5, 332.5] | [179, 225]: 1.15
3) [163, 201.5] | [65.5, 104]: 0.90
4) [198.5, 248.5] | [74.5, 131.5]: 0.93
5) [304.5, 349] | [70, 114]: 1.06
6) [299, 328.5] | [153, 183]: 1.10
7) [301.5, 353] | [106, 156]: 1.16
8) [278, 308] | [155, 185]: 1.08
